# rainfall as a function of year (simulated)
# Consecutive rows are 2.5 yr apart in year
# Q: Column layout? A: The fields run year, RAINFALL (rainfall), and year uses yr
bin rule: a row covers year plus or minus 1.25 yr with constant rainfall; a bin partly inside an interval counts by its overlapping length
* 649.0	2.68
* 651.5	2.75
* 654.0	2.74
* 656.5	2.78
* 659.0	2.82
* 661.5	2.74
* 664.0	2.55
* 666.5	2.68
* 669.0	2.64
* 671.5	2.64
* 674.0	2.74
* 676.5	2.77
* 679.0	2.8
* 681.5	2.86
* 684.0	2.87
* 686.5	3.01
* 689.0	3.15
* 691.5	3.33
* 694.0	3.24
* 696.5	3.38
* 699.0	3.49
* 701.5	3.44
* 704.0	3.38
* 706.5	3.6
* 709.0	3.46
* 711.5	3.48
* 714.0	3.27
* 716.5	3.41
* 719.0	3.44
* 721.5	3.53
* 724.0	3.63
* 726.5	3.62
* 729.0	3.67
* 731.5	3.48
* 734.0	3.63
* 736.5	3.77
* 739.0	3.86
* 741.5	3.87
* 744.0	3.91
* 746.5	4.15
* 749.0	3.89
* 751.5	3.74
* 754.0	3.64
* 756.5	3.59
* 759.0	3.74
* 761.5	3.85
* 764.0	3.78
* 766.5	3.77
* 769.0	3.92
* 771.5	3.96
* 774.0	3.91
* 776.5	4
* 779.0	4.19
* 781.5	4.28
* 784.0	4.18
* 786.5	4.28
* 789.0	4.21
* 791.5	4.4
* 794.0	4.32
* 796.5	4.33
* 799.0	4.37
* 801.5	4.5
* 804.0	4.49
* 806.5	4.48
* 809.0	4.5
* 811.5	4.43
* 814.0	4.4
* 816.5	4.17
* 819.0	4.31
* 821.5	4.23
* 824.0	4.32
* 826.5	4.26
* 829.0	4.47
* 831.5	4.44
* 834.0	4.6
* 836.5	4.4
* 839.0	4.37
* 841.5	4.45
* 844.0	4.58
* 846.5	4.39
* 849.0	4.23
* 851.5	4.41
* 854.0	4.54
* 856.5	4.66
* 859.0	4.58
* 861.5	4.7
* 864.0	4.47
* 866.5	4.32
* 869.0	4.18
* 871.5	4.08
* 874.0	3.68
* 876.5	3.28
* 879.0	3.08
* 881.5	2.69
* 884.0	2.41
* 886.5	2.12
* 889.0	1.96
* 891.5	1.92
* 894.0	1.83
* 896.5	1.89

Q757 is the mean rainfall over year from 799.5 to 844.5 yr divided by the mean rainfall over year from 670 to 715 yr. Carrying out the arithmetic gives 1.4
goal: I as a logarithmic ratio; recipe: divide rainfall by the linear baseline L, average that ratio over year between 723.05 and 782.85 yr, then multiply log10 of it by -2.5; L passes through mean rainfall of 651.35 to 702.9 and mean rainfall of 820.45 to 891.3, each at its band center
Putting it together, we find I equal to -0.139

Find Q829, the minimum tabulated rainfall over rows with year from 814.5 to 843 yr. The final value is 4.17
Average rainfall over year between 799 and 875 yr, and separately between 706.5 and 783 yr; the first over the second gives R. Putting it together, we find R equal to 1.2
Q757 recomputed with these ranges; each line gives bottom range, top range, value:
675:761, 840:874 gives 1.27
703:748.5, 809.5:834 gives 1.20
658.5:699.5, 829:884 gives 1.43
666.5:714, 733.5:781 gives 1.24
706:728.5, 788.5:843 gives 1.26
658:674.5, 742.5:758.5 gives 1.42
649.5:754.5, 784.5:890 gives 1.26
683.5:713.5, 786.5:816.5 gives 1.32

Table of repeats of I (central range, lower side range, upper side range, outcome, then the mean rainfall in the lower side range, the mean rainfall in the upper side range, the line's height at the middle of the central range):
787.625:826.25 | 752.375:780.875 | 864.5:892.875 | -0.213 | 3.86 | 3.1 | 3.58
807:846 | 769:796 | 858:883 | -0.096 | 4.17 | 3.88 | 4.02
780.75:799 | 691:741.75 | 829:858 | -0.059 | 3.52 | 4.46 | 4.06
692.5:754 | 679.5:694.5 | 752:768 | -0.064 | 3.05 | 3.73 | 3.39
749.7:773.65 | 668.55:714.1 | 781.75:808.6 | 0.051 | 3.14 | 4.36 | 3.96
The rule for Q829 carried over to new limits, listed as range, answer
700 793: 3.27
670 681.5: 2.64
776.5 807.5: 4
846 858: 4.23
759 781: 3.74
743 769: 3.59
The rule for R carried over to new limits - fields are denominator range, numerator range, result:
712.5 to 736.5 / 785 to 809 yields 1.24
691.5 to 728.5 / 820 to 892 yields 1.14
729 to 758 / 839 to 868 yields 1.19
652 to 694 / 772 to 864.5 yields 1.54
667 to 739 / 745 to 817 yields 1.26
